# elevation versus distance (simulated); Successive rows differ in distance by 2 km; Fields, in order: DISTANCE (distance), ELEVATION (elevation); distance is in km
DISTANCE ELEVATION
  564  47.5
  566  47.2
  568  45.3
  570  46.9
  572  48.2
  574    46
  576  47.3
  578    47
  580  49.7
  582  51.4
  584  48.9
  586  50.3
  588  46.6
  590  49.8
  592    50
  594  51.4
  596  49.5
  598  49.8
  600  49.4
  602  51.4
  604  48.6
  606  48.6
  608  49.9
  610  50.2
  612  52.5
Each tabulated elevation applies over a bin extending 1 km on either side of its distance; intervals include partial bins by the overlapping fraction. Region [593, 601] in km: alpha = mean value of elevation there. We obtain 50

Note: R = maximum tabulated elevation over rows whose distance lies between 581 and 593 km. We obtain 51.4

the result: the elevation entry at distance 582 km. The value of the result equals 51.4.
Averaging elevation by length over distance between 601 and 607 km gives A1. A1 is 49.5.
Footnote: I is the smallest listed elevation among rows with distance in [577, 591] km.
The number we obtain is 46.6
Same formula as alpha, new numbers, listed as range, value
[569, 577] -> 47.1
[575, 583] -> 48.8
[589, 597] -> 50.2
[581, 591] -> 49.4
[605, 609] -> 49.2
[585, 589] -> 48.5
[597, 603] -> 50.2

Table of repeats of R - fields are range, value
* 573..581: 49.7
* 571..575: 48.2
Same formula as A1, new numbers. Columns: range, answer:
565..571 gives 46.5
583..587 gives 49.6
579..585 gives 50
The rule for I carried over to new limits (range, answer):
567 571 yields 45.3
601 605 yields 48.6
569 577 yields 46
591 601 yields 49.4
